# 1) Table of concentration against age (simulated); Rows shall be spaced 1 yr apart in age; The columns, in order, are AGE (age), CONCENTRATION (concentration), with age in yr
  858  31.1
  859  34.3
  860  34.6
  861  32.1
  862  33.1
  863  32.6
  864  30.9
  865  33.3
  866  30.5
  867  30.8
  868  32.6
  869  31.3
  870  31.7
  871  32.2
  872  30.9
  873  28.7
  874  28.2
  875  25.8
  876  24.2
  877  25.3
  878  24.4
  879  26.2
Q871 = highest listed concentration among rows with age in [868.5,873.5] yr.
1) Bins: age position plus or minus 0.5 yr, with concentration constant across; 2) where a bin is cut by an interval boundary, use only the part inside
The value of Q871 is 32.2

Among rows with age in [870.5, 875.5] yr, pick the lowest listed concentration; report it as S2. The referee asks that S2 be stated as 25.8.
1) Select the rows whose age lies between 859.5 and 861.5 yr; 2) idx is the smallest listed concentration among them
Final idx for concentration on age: 32.1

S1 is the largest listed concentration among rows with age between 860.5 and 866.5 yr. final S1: 33.3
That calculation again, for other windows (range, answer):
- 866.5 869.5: 32.6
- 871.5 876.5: 30.9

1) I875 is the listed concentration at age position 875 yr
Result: 25.8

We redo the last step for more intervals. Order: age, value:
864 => 30.9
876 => 24.2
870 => 31.7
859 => 34.3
